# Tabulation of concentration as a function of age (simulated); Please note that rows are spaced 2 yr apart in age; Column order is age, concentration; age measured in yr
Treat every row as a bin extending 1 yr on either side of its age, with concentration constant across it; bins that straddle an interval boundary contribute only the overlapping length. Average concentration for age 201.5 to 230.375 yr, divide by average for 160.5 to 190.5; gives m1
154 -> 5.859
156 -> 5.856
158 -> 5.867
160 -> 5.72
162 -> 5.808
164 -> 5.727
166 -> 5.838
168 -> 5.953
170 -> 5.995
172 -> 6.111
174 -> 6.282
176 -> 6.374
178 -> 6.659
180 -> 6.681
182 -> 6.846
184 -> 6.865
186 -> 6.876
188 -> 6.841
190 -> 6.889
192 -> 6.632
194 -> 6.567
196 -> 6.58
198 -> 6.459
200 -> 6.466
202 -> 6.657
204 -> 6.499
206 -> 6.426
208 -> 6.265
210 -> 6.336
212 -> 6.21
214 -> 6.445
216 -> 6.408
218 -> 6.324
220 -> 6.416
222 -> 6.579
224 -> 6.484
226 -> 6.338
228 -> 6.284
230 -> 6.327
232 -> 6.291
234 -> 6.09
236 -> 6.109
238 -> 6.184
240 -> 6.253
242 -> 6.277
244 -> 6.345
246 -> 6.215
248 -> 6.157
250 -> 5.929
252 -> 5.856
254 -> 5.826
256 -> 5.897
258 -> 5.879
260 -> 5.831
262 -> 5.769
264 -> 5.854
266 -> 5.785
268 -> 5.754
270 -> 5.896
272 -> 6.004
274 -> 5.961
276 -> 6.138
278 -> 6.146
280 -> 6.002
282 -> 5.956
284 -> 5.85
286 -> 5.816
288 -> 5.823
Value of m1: 1.0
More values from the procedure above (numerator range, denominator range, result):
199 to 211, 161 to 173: 1.09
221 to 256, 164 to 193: 0.96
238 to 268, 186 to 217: 0.92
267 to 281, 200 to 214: 0.93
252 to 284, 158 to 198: 0.93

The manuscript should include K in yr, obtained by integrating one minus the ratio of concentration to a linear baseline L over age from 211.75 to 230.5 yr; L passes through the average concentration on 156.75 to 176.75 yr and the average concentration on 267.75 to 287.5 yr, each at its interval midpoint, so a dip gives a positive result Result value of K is -1.4 yr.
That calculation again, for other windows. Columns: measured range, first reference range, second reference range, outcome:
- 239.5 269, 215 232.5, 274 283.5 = 1.1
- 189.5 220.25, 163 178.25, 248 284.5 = -2.2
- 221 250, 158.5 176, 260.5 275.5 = -1.8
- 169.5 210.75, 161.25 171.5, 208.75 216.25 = -2.9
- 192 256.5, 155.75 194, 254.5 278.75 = -2.2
